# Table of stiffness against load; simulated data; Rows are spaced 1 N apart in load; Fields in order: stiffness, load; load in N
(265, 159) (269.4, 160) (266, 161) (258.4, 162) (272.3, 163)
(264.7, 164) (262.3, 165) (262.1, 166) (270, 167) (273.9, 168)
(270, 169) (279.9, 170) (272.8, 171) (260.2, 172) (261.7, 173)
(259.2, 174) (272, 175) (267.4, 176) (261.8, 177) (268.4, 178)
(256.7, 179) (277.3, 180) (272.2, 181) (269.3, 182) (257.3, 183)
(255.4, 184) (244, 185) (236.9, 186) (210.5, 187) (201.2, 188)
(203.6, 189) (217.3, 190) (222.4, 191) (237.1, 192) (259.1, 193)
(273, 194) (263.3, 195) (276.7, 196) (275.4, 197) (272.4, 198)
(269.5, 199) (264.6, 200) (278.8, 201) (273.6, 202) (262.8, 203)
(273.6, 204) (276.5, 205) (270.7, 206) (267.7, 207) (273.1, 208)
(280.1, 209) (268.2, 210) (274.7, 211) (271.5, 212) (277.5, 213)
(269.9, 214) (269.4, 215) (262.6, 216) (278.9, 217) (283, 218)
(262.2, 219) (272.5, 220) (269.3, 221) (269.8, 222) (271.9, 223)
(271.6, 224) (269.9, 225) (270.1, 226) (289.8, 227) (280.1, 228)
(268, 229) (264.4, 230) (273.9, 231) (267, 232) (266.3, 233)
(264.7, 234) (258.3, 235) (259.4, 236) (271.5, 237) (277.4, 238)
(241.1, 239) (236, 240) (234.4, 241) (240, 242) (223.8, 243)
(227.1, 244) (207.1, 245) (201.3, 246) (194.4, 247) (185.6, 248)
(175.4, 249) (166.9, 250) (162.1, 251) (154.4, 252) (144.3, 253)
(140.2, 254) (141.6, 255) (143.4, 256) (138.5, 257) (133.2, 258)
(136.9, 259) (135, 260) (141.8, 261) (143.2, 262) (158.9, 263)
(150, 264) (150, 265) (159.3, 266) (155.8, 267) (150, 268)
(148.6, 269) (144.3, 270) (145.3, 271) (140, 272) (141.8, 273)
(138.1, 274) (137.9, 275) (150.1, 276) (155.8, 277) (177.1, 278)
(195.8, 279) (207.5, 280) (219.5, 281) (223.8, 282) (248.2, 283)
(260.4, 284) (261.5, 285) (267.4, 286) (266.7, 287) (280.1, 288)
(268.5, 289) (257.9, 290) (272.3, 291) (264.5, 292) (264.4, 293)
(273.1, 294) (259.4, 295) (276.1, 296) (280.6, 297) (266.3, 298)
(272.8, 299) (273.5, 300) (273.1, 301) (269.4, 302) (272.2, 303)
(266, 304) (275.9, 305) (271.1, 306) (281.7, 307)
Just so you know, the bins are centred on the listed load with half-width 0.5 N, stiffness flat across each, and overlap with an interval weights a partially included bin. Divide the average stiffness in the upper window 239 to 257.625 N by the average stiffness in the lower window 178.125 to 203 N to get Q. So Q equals 0.73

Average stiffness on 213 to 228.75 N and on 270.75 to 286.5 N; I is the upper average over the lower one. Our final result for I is 0.7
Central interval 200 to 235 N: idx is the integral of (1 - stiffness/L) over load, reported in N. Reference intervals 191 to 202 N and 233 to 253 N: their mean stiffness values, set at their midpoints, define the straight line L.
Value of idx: -3.9 N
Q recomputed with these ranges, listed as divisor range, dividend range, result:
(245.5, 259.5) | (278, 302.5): 1.62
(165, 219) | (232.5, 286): 0.71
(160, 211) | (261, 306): 0.83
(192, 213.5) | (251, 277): 0.54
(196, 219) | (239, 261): 0.65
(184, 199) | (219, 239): 1.11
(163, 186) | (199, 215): 1.03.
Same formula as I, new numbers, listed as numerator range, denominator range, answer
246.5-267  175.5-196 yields 0.62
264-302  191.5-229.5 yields 0.80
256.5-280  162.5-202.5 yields 0.58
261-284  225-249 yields 0.68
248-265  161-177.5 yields 0.56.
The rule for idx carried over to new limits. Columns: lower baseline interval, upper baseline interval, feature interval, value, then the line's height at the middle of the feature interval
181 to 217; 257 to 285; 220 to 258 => -3.2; 207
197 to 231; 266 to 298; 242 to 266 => 7.4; 238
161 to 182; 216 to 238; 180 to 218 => 1.2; 269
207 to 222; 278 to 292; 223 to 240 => -0.1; 266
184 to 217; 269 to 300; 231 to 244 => -0.5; 243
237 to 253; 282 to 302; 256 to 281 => 9.0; 238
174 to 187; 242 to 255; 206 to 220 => -3.1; 223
